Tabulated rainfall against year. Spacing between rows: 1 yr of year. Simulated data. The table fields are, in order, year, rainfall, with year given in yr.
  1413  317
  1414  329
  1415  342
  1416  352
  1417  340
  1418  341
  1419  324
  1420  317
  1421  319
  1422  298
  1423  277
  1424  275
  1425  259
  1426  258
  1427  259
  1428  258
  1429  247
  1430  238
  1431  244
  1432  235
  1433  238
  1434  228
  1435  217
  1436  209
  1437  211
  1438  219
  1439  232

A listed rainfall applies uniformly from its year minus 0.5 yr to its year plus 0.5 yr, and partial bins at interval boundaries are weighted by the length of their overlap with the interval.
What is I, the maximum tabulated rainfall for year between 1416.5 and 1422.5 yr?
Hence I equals 341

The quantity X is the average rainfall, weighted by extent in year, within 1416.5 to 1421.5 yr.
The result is 328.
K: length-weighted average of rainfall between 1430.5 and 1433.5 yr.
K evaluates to 239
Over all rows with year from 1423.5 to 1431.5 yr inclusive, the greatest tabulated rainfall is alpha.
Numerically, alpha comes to 275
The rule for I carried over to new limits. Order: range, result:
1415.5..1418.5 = 352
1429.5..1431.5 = 244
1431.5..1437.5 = 238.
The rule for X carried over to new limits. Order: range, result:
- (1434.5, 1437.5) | 212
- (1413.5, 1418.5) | 341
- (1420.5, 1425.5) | 286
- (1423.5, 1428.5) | 262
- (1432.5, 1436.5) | 223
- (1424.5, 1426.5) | 258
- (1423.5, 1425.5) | 267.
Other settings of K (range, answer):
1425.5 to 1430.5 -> 252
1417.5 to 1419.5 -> 332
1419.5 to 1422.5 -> 311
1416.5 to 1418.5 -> 340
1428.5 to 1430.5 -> 242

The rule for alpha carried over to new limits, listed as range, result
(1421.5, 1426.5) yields 298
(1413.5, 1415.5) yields 342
